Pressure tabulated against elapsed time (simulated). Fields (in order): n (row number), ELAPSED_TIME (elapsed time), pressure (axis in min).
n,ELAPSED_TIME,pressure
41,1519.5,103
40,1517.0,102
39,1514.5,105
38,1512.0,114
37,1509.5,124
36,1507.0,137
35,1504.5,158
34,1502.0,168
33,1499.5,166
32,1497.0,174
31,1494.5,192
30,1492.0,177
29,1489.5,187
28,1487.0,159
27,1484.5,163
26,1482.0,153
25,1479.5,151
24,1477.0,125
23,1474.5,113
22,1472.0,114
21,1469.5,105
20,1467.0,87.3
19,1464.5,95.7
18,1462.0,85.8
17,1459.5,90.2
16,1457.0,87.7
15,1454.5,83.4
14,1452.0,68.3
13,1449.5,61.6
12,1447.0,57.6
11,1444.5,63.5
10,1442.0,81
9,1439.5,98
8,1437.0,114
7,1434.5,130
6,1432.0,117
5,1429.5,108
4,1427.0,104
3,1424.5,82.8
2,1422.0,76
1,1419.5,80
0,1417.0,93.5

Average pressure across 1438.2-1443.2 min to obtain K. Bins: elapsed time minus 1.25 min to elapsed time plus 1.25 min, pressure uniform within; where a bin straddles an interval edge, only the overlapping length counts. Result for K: 89.8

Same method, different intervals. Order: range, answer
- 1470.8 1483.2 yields 131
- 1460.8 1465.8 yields 90.8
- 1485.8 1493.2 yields 174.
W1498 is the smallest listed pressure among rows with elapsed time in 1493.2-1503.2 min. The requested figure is 166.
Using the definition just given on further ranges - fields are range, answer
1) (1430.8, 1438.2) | 114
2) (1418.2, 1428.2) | 76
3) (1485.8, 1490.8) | 159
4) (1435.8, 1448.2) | 57.6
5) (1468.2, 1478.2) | 105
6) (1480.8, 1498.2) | 153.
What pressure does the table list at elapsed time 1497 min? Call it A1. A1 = 174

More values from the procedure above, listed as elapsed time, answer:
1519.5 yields 103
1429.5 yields 108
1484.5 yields 163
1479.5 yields 151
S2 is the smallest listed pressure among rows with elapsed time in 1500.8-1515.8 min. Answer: 105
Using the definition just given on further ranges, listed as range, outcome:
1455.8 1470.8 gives 85.8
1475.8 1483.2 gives 125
